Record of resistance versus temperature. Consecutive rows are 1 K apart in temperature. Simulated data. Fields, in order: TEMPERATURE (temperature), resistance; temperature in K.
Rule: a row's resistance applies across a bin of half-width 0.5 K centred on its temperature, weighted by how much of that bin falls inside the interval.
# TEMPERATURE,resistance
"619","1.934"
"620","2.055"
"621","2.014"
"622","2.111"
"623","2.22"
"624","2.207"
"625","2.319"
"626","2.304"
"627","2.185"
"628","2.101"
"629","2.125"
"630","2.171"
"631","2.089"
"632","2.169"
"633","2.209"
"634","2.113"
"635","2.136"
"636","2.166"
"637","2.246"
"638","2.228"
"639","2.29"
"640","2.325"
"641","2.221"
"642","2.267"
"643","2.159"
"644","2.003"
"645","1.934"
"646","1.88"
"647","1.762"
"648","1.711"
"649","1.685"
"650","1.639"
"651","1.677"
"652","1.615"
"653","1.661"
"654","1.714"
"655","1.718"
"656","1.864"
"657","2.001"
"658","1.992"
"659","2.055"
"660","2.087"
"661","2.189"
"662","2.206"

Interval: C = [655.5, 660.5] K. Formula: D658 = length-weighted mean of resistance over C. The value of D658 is 2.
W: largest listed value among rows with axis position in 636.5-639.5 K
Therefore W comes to 2.29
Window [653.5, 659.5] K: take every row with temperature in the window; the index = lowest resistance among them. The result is 1.714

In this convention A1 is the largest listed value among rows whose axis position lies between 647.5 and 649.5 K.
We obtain 1.711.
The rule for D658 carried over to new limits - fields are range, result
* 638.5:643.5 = 2.25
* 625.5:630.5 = 2.18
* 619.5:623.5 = 2.1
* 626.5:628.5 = 2.14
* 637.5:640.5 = 2.28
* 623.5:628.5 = 2.22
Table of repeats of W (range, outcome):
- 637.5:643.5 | 2.325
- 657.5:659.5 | 2.055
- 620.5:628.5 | 2.319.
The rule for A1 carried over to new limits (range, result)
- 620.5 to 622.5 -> 2.111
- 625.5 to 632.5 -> 2.304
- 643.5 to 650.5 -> 2.003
